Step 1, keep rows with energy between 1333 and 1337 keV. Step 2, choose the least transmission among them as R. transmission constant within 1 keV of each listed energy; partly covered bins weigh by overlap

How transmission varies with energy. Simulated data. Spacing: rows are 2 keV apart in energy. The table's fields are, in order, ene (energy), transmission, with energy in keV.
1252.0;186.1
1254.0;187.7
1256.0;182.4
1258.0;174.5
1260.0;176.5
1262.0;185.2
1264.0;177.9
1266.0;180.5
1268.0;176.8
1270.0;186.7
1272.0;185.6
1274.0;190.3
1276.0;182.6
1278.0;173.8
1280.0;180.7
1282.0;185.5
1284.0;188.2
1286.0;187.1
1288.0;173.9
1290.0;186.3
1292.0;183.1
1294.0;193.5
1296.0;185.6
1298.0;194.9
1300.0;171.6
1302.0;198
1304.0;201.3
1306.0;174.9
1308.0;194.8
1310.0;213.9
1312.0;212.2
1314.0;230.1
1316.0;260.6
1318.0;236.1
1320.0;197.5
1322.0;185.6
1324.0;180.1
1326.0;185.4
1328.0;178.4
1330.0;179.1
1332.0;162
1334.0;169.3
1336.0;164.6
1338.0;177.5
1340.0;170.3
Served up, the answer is 164.6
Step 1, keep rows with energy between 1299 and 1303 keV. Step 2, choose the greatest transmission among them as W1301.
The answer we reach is 198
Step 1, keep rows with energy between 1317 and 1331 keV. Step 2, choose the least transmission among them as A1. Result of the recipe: 178.4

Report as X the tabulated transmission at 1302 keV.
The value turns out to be 198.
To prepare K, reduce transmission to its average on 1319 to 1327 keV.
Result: 187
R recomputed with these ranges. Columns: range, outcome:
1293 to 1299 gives 185.6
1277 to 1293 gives 173.8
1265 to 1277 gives 176.8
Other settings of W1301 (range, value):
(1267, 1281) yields 190.3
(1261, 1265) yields 185.2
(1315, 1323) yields 260.6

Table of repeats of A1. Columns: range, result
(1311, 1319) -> 212.2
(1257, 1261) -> 174.5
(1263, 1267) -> 177.9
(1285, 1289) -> 173.9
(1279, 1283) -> 180.7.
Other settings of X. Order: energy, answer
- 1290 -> 186.3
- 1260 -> 176.5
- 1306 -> 174.9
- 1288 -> 173.9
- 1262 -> 185.2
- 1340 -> 170.3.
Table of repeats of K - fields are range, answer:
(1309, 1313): 213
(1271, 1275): 188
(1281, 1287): 187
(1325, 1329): 182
